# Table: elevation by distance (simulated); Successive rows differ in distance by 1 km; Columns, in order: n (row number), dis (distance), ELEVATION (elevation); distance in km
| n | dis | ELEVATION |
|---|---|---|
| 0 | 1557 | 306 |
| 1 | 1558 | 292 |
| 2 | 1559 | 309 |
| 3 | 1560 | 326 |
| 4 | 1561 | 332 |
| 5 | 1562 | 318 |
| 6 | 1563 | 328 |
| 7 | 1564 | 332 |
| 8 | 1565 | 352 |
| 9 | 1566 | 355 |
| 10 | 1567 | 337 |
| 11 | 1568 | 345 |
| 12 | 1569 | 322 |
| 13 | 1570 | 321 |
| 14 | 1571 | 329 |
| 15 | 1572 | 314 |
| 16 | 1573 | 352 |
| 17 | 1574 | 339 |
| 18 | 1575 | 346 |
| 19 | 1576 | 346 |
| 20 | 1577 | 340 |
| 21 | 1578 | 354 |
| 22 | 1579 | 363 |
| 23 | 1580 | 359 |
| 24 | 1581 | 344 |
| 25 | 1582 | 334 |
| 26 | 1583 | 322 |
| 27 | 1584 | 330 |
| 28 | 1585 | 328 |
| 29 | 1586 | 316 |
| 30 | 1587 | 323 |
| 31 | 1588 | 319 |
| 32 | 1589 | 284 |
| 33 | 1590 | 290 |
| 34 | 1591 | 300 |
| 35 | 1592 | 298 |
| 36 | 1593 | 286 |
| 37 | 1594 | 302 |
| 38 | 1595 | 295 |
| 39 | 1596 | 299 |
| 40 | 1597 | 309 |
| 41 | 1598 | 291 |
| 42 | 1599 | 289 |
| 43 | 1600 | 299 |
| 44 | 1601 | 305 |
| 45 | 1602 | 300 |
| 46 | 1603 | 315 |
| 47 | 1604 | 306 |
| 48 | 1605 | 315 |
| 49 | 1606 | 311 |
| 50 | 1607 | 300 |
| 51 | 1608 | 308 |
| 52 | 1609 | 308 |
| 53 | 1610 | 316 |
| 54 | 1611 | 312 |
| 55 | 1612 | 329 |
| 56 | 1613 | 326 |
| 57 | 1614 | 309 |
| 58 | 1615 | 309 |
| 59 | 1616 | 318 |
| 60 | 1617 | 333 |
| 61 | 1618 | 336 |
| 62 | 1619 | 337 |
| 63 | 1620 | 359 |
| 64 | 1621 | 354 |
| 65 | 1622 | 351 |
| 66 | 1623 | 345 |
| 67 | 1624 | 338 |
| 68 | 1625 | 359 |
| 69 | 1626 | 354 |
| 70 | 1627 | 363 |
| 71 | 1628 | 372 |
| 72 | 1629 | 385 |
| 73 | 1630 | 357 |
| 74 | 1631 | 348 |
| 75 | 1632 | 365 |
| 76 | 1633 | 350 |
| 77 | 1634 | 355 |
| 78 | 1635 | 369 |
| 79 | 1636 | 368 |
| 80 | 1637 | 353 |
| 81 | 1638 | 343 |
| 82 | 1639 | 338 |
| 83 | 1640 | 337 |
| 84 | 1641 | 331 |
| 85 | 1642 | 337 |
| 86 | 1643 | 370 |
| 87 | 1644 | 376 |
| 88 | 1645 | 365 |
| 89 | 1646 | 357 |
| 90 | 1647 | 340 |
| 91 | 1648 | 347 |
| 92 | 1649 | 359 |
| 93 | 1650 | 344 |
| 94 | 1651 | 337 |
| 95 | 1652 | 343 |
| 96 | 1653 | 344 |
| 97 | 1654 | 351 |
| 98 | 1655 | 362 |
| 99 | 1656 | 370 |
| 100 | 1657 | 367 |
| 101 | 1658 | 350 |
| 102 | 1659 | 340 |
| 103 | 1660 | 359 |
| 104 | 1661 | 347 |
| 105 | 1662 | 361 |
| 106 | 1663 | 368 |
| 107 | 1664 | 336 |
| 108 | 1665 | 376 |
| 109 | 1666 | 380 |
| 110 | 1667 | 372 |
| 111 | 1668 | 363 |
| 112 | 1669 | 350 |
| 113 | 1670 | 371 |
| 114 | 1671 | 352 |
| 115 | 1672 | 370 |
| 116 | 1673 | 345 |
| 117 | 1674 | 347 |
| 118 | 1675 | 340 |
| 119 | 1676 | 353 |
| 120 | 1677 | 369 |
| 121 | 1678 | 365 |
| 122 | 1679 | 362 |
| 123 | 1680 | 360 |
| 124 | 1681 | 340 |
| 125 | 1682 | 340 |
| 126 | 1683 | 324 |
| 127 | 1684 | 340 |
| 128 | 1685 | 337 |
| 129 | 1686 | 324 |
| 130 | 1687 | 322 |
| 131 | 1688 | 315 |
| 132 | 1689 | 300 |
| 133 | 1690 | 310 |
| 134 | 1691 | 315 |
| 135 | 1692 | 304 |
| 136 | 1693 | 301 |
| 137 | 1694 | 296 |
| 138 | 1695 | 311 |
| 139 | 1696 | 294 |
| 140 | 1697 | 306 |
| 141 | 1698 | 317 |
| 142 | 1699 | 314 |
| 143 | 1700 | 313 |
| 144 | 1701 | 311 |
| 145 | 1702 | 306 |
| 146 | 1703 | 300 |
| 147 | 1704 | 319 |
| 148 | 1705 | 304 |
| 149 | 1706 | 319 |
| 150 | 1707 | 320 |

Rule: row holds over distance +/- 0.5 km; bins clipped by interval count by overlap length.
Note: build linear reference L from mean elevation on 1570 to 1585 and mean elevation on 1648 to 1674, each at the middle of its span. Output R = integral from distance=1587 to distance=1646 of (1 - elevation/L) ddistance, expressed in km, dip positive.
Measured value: 3.1 km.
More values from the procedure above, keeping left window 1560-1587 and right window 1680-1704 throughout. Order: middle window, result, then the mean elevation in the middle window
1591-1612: 1.8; 304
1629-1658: -2.6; 353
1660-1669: -1.2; 362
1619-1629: -0.9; 356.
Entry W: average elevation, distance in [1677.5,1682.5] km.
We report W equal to 353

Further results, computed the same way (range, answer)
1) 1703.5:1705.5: 312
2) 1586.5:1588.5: 321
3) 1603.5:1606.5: 311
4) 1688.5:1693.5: 306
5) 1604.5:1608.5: 308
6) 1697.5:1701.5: 314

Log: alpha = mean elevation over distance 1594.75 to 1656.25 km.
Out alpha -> 337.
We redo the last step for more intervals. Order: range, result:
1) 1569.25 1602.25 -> 319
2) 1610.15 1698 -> 344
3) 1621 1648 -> 355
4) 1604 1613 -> 313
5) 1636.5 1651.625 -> 349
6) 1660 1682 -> 358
